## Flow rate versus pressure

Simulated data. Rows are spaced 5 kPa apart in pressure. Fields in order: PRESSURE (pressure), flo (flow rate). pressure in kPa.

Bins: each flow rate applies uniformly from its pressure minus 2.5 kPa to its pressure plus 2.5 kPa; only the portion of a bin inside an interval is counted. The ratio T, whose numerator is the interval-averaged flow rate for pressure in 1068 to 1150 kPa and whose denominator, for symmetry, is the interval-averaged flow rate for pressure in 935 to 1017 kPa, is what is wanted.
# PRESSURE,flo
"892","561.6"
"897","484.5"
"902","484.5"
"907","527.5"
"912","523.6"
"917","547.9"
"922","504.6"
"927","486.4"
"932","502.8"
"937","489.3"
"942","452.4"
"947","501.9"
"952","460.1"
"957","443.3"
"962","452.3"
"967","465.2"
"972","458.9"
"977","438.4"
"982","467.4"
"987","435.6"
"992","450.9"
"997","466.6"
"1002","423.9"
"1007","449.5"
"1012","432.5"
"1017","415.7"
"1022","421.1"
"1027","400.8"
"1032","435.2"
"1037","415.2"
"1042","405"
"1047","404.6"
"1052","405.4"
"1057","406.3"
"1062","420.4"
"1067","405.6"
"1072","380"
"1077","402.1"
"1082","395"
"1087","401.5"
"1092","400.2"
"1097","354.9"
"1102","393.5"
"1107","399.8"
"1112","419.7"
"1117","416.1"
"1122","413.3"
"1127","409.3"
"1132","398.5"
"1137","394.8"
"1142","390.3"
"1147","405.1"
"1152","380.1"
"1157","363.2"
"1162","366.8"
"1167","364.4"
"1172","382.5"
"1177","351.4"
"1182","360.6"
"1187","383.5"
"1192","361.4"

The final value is 0.9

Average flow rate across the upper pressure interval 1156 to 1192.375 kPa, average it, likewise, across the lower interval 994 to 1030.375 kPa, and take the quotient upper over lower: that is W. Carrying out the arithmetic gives 0.85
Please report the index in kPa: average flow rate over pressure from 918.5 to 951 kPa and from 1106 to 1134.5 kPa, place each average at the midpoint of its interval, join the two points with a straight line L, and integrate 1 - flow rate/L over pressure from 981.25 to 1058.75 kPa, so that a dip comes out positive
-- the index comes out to 4.6 kPa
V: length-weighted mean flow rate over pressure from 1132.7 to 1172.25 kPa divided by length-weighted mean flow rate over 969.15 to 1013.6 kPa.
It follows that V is 0.85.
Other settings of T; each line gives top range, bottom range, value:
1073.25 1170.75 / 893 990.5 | 0.82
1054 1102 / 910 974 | 0.82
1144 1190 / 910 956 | 0.75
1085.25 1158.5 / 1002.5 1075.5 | 0.96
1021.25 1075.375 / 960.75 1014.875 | 0.91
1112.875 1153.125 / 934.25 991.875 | 0.87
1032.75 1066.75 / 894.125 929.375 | 0.81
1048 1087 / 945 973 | 0.87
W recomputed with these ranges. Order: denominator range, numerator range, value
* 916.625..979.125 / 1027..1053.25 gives 0.87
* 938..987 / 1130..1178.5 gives 0.83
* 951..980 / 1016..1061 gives 0.91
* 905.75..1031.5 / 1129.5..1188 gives 0.82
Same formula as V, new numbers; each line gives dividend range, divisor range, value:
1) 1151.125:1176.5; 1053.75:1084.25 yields 0.92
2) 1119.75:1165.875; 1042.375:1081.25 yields 0.97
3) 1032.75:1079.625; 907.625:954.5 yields 0.82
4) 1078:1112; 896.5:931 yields 0.77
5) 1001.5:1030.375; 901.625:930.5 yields 0.83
